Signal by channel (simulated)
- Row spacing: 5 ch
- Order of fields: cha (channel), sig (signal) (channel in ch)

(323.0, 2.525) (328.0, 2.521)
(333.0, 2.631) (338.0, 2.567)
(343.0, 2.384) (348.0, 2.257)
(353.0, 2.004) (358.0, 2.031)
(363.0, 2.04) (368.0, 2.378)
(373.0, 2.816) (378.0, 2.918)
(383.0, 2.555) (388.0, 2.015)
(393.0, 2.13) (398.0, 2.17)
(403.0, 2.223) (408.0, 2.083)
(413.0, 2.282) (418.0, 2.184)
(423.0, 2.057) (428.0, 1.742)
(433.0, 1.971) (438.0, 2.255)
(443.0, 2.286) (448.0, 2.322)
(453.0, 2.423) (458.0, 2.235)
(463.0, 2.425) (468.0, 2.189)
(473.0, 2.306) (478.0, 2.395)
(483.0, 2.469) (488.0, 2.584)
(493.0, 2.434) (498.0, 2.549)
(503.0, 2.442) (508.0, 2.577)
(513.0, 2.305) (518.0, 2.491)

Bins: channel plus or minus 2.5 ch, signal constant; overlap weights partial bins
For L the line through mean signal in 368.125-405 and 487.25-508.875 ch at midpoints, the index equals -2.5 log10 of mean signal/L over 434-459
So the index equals 0.08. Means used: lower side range 2.4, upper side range 2.51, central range 2.29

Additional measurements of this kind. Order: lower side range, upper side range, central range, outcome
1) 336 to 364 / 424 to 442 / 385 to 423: -0.034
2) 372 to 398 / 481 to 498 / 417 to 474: 0.130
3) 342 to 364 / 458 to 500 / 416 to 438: 0.141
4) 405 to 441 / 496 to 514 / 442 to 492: -0.033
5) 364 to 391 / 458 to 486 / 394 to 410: 0.143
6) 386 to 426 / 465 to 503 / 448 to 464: -0.014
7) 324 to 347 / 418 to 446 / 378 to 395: -0.025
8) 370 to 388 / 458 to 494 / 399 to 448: 0.185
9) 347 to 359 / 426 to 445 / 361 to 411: -0.127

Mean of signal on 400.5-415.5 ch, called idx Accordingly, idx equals 2.2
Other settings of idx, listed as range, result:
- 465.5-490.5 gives 2.39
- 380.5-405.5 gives 2.22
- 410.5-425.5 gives 2.17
